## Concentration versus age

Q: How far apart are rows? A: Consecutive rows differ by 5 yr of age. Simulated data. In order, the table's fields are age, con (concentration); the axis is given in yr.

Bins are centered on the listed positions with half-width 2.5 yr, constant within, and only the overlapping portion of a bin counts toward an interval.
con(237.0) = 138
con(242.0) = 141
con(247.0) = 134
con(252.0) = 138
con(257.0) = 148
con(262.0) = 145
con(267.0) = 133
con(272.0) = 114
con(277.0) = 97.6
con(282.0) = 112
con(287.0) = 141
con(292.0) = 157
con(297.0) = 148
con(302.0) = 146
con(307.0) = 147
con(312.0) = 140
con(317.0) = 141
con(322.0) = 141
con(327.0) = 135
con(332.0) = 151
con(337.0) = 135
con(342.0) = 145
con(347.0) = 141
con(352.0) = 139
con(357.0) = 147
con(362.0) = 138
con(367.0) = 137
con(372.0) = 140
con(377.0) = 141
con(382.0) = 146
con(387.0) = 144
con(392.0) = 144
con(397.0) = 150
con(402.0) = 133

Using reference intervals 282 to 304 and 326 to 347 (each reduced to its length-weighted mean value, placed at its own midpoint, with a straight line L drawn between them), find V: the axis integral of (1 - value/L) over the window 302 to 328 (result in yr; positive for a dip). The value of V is 0.2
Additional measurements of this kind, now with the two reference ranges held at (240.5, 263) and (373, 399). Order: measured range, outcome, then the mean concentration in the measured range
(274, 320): 1.87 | 136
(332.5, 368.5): 0.67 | 141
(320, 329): 0.31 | 138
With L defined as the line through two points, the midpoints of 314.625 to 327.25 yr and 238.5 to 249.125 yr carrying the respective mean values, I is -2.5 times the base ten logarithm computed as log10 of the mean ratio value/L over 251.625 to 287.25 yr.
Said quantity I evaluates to 0.09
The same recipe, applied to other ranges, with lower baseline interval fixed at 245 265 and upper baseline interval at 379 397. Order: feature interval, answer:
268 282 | 0.278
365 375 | 0.046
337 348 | 0.019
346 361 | 0.017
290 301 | -0.066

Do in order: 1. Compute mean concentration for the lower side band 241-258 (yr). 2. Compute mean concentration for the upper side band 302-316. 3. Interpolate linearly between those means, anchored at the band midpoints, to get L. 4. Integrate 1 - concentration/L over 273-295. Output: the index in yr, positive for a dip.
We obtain 2.4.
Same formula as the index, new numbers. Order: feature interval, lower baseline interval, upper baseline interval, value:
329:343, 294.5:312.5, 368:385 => 0.1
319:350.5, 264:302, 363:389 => -1.1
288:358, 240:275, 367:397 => -2.1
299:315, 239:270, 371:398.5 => -0.3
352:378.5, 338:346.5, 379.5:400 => 0.6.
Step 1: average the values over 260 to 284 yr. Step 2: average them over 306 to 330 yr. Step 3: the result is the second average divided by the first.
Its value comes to 1.2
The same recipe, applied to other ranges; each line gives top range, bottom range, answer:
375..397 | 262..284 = 1.23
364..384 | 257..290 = 1.12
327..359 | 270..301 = 1.10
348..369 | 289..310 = 0.94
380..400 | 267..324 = 1.08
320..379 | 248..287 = 1.10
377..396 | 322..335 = 1.02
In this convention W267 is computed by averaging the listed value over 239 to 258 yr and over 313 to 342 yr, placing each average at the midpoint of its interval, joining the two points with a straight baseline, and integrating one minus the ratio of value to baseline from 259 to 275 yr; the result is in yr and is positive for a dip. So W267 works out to 1.1 yr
